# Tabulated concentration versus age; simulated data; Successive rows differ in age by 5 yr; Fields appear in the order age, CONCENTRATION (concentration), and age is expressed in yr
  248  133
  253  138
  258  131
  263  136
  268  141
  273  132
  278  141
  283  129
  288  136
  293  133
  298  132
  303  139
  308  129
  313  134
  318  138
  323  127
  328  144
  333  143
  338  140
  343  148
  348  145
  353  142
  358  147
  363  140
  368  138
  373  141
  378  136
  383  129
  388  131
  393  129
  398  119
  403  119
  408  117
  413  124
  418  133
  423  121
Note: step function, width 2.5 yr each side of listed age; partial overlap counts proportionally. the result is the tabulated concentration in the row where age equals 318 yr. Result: 138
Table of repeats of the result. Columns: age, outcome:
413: 124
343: 148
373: 141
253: 138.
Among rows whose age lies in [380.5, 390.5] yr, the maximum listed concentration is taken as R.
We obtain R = 131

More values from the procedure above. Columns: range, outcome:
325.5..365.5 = 148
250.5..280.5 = 141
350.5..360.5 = 147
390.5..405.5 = 129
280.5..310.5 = 139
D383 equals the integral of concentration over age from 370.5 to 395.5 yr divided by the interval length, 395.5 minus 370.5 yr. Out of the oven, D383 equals 133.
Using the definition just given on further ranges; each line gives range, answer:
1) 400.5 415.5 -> 120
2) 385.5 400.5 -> 126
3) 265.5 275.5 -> 136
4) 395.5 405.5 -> 119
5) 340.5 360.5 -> 146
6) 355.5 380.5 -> 140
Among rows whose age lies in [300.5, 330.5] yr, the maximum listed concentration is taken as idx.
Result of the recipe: 144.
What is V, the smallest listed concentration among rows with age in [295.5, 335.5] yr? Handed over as 127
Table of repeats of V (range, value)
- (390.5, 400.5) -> 119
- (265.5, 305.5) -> 129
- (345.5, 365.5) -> 140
